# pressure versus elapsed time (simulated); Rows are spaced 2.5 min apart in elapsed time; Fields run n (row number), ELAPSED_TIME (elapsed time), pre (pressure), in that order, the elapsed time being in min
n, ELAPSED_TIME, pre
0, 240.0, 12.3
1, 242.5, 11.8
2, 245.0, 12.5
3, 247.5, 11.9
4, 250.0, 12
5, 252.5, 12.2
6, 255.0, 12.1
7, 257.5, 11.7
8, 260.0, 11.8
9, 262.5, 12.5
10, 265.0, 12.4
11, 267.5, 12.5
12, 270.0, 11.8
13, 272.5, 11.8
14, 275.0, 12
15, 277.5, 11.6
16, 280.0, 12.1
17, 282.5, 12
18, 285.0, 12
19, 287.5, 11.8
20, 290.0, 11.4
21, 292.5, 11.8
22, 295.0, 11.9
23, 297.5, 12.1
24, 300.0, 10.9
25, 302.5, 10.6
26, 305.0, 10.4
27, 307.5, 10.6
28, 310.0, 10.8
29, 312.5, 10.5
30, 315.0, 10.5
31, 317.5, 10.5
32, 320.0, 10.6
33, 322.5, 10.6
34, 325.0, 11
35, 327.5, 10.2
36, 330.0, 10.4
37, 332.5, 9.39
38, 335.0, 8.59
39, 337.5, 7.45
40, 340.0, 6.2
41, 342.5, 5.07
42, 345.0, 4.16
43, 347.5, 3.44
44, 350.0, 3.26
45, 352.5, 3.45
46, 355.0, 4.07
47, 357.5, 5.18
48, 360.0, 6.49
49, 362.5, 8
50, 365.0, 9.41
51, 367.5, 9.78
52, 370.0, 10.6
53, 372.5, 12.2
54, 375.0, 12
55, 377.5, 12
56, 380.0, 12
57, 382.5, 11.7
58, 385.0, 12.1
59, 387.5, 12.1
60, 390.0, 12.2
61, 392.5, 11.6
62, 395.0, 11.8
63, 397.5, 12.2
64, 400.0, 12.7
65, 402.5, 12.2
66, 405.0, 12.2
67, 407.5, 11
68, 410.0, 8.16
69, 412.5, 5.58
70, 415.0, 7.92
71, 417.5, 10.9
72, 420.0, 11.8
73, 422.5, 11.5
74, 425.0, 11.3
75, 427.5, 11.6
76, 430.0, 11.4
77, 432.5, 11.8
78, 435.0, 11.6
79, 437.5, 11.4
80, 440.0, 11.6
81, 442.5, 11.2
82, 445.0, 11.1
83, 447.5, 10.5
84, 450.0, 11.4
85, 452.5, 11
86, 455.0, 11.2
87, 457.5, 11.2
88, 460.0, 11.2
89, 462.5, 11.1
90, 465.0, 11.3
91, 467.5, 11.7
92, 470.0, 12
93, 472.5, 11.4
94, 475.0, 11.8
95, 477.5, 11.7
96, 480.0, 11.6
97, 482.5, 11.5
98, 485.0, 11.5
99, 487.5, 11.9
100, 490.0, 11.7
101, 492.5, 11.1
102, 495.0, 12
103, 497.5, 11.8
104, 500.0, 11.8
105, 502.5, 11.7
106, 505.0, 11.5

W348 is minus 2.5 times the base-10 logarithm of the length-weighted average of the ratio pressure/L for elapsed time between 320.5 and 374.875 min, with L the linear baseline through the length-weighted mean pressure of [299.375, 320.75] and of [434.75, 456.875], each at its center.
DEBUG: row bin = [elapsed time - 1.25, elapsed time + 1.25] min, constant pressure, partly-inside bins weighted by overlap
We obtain 0.36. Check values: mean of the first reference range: 10.6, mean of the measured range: 7.7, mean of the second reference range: 11.2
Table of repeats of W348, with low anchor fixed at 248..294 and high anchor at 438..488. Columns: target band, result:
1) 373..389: -0.03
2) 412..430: 0.11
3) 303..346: 0.26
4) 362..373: 0.17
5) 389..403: -0.05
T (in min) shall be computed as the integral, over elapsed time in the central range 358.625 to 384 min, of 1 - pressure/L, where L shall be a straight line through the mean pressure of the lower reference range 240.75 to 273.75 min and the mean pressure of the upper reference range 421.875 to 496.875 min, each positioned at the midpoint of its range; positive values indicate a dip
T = 2.8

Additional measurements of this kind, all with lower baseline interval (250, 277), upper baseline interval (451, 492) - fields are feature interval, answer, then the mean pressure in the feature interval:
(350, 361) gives 6.7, 4.58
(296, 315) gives 1.8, 10.8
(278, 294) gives 0.2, 11.8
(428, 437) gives 0.0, 11.6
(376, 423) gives 2.2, 11.1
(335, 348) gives 6.8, 5.69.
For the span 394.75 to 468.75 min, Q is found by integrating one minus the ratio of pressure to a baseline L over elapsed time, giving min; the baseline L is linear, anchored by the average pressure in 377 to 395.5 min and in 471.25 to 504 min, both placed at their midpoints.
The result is 4.81 min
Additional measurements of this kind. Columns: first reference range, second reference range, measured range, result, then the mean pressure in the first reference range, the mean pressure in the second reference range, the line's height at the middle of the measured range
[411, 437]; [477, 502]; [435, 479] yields -1.0 min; 10.5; 11.7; 11.1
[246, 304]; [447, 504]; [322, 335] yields 1.8 min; 11.9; 11.5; 11.8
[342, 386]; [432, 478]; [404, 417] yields 1.0 min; 8.08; 11.4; 9.76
